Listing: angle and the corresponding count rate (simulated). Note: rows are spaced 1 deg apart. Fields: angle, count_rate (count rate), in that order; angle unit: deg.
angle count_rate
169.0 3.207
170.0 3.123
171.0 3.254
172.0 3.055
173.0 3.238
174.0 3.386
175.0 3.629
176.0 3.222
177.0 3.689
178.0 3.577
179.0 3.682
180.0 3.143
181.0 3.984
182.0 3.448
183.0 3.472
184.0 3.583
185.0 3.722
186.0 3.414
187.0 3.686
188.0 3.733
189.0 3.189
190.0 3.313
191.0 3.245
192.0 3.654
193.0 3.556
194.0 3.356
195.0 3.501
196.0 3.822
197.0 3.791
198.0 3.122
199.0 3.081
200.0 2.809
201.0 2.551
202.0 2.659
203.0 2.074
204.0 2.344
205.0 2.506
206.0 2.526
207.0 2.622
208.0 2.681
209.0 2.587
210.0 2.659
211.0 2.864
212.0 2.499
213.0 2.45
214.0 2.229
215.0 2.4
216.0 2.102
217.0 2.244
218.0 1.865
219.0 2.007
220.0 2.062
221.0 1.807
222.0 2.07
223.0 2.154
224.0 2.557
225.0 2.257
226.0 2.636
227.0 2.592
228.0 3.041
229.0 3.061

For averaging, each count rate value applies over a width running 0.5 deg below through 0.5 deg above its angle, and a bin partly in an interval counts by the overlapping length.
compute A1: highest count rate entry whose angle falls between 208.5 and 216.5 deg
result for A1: 2.864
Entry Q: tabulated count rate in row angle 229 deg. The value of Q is 3.061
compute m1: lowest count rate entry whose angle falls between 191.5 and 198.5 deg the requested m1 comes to 3.122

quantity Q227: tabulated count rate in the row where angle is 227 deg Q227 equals 2.592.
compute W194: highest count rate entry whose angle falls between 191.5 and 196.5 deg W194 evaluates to 3.822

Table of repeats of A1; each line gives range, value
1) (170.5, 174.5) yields 3.386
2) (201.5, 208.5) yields 2.681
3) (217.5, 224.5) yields 2.557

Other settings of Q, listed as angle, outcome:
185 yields 3.722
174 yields 3.386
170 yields 3.123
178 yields 3.577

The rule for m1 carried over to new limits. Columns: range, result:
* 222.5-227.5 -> 2.154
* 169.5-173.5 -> 3.055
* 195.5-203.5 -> 2.074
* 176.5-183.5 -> 3.143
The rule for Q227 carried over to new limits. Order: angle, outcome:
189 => 3.189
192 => 3.654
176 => 3.222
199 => 3.081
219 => 2.007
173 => 3.238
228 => 3.041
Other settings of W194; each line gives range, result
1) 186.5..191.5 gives 3.733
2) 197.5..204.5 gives 3.122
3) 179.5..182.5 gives 3.984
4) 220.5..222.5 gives 2.07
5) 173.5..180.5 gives 3.689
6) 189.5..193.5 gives 3.654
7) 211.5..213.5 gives 2.499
